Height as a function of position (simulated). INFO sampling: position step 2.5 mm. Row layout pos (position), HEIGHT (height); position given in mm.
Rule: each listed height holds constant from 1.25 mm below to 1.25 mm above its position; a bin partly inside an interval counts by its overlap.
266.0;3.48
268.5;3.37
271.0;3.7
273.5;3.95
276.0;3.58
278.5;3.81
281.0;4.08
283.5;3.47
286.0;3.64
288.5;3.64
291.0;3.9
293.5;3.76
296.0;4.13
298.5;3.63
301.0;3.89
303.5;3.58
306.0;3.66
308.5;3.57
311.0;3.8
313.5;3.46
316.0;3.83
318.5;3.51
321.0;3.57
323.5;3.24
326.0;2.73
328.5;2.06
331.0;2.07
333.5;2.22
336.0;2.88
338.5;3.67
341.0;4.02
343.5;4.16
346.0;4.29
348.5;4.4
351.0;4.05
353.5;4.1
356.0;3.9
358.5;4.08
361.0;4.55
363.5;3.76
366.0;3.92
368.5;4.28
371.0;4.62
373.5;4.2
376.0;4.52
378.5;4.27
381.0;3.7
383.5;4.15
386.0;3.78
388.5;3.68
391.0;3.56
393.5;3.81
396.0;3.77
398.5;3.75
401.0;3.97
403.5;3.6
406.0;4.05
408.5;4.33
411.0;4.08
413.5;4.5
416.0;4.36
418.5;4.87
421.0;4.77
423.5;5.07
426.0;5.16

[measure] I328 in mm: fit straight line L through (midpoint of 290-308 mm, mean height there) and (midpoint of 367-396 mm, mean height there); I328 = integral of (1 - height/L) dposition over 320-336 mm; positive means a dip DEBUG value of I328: 5.0 mm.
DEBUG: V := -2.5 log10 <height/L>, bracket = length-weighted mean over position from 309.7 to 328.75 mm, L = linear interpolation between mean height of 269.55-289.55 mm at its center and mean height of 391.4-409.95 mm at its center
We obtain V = 0.135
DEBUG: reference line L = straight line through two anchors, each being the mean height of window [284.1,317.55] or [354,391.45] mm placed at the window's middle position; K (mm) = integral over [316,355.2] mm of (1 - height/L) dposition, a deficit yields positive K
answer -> 4.8 mm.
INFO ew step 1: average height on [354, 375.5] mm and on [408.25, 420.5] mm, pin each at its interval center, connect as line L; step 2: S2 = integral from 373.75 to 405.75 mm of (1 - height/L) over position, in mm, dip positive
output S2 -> 3.1 mm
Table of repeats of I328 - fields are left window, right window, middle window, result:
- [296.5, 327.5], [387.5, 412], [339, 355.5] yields -2.1 mm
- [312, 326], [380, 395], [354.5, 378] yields -3.3 mm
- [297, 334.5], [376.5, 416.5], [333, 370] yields -3.6 mm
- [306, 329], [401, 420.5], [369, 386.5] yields -1.2 mm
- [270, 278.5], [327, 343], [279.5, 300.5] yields -1.6 mm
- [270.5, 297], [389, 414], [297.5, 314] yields 0.6 mm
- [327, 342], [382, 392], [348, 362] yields -4.3 mm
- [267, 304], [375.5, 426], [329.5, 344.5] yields 3.0 mm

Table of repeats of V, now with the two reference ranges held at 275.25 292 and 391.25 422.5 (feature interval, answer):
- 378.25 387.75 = 0.037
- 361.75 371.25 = -0.029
